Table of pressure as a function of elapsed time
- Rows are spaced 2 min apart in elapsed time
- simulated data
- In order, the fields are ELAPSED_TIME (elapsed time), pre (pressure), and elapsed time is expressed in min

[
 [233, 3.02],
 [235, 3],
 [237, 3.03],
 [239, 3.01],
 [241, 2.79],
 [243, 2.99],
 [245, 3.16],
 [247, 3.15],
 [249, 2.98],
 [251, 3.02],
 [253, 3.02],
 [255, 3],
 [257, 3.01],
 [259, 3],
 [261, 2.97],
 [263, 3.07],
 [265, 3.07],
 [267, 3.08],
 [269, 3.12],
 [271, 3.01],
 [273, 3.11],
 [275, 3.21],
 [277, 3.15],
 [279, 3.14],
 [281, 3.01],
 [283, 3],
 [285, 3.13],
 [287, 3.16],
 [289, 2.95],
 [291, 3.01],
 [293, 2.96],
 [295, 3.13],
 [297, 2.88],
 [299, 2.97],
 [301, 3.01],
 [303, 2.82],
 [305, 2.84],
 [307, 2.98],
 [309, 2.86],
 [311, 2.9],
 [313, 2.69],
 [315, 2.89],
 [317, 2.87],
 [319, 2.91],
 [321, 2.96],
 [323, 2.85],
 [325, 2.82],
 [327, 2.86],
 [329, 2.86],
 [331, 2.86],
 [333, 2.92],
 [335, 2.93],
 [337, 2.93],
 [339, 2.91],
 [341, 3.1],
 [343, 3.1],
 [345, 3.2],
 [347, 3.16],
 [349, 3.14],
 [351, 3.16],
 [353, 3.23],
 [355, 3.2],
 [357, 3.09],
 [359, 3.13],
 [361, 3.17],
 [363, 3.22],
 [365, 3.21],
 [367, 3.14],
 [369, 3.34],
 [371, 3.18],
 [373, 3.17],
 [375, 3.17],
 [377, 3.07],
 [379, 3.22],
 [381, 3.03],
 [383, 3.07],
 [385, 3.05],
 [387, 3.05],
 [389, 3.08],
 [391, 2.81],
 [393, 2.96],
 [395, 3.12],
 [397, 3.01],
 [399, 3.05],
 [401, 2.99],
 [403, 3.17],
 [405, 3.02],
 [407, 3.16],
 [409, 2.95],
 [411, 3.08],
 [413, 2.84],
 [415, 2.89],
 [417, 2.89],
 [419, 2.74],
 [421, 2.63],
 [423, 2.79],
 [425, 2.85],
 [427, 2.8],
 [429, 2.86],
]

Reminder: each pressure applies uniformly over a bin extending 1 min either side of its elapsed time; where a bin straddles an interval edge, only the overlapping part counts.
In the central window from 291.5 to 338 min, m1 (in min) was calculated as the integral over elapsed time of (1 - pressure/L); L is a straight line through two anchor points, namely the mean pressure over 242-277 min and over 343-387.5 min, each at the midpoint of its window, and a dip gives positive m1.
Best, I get 3.1 min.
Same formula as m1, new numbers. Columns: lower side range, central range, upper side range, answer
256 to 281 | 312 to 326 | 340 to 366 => 1.22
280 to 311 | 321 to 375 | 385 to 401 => -1.36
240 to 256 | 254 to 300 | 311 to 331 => -1.52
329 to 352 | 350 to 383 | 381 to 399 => -1.55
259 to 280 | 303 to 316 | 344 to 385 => 1.09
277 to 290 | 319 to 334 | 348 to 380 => 1.20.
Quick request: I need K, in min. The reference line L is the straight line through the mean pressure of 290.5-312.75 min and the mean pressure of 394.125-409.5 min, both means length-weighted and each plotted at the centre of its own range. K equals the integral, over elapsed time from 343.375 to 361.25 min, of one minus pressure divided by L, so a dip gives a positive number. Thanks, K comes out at -1.0 min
